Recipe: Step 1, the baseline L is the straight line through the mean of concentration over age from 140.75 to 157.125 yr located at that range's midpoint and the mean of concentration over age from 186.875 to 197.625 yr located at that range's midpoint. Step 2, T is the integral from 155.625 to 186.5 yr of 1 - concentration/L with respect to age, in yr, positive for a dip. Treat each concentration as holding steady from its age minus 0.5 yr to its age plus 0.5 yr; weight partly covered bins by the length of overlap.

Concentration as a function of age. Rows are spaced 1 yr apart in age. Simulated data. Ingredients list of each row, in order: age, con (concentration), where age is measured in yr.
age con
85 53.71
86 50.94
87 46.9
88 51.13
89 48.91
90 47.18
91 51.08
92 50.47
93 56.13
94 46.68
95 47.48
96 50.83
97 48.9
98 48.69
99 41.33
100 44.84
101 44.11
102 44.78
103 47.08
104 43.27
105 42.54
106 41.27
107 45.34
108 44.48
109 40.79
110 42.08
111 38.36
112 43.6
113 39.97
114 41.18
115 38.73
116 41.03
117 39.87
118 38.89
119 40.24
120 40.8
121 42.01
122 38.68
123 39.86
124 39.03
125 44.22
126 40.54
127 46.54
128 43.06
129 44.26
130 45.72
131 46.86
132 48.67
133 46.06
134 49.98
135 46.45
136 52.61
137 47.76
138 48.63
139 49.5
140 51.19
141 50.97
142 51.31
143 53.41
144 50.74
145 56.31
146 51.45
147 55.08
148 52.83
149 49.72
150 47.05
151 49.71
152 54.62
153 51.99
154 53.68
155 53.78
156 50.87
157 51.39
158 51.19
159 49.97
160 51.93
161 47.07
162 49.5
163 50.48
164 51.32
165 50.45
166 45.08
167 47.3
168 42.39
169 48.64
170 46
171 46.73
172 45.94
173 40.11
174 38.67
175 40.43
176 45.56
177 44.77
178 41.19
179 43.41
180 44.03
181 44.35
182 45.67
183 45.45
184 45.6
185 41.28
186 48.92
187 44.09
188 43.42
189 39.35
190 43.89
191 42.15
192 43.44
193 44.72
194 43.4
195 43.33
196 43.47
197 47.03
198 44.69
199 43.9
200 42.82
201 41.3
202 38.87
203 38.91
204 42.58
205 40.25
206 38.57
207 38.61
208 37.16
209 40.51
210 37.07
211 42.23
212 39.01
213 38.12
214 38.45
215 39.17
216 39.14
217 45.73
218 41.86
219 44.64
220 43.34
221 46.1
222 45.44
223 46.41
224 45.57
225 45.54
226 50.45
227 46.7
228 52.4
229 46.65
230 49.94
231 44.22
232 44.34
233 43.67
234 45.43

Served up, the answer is 0.9 yr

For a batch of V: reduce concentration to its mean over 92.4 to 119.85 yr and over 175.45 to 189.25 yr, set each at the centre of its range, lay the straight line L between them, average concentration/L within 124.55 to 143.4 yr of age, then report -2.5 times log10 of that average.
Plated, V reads -0.09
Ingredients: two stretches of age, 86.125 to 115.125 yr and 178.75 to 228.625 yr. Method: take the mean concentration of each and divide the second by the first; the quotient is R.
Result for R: 0.94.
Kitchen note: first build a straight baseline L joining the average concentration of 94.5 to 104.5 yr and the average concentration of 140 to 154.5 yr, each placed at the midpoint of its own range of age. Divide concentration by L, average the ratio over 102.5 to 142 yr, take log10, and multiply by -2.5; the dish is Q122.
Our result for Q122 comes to 0.117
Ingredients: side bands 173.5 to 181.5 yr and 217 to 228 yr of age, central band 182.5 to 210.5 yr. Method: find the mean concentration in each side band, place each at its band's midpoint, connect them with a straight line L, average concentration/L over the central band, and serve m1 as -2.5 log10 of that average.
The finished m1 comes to 0.04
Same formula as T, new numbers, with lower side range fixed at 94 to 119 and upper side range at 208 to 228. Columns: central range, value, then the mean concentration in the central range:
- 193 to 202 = -0.1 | 43.5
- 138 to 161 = -4.5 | 51.6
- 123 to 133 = -0.2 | 44.2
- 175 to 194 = -0.3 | 43.9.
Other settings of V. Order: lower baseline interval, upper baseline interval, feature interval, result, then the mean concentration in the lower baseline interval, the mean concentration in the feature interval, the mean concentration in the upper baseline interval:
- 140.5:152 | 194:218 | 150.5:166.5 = -0.026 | 51.8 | 50.8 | 41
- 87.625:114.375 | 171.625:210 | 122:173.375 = -0.106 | 45.6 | 48.6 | 42.6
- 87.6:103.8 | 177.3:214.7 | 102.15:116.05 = 0.122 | 48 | 42.2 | 42.2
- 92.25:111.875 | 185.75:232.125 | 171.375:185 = 0.007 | 45.2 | 43.4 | 43.1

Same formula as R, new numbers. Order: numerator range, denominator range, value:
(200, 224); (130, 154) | 0.81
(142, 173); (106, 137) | 1.16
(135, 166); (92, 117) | 1.15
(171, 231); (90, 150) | 0.94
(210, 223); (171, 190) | 0.96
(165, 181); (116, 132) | 1.05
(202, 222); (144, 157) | 0.78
